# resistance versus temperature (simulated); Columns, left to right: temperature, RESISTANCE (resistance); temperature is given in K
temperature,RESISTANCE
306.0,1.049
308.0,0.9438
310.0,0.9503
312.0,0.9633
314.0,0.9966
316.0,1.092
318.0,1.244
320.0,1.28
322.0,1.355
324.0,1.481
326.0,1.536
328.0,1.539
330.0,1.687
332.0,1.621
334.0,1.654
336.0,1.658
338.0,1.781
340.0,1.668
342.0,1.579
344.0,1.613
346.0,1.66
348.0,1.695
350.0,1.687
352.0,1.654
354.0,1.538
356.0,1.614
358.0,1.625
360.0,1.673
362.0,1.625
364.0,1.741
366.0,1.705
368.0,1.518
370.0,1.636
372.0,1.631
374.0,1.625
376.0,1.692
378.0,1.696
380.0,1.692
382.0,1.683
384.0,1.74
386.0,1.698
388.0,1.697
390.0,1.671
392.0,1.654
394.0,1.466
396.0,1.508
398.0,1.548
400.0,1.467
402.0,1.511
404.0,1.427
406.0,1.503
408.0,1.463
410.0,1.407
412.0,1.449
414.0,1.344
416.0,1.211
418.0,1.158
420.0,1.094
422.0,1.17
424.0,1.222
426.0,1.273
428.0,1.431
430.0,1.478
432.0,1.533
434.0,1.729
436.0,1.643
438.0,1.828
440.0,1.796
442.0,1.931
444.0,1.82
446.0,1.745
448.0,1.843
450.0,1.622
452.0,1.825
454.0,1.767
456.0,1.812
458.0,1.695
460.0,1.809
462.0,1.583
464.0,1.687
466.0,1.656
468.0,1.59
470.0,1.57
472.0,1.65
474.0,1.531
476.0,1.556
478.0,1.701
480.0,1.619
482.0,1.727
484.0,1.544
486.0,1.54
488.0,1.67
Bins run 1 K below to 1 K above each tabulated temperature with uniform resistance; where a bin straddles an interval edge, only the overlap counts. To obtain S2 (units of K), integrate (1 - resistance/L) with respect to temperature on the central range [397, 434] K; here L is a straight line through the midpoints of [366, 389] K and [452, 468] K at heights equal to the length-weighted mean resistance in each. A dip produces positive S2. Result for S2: 6.7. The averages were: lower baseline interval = 1.67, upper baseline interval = 1.71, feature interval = 1.38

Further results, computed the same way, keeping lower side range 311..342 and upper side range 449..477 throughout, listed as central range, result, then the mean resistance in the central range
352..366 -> -1.4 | 1.64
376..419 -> 0.8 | 1.53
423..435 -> 1.3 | 1.44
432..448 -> -1.4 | 1.77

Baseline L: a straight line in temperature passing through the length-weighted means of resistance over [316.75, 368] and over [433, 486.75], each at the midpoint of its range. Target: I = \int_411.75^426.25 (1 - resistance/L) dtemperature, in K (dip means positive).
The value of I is 3.8 K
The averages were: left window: 1.59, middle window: 1.23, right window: 1.7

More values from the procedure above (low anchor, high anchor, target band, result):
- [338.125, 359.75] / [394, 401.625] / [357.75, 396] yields -2.25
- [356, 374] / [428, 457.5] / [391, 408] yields 1.75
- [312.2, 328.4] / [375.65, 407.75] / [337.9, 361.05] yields -3.74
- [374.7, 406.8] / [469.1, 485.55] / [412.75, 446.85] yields 2.42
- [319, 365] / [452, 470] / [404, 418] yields 2.35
